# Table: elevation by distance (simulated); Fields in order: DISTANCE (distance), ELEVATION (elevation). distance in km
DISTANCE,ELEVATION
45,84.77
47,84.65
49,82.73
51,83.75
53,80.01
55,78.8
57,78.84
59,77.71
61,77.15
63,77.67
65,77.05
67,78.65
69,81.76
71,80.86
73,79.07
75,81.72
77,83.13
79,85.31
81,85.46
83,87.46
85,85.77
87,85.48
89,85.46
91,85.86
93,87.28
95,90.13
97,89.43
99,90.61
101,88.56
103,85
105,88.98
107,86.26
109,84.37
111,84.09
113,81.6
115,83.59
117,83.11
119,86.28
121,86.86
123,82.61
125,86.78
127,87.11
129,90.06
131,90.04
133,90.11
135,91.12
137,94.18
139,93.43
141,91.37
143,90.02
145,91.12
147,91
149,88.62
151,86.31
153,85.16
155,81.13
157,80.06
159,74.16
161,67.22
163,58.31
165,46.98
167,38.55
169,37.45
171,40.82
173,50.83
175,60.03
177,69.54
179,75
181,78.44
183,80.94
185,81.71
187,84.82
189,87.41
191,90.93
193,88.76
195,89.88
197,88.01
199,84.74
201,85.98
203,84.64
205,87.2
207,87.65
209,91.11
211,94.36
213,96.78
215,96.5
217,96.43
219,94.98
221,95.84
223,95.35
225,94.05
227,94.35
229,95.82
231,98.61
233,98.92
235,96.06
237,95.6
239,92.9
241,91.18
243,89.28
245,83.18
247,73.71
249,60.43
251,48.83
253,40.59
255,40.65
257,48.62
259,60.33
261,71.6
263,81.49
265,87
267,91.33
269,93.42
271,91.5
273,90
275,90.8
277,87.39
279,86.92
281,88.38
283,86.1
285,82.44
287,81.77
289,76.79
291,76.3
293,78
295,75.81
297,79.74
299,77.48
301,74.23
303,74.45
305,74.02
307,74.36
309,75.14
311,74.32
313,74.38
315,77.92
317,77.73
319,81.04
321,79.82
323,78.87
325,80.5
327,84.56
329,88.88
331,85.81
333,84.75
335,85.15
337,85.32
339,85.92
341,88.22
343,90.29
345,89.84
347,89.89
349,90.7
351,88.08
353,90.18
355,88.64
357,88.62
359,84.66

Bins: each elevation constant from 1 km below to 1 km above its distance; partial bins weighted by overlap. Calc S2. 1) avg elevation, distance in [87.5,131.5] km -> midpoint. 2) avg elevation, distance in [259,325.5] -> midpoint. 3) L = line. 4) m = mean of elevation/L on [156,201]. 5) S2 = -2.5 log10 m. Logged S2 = 0.19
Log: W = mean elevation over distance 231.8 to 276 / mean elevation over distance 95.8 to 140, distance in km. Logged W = 0.89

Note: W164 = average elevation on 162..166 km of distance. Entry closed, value 52.6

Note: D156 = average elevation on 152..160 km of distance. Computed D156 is 80.1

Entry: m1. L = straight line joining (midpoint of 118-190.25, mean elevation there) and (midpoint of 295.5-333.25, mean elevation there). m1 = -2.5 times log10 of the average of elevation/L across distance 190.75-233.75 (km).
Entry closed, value -0.18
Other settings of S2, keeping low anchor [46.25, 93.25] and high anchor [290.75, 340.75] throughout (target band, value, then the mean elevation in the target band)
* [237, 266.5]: 0.14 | 70.5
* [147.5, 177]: 0.25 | 64.6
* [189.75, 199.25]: -0.10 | 88.7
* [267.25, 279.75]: -0.13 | 90.1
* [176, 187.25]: 0.04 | 78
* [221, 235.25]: -0.19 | 96.1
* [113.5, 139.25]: -0.08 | 87.8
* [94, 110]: -0.08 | 87.9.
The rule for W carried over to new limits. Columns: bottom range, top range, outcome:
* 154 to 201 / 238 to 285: 1.08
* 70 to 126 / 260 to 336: 0.96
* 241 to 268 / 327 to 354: 1.28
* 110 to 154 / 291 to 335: 0.90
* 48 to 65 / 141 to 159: 1.09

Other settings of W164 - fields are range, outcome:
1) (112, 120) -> 83.6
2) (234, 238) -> 95.8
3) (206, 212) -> 91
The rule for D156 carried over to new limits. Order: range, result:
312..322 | 78.2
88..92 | 85.7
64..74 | 79.5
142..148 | 90.7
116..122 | 85.4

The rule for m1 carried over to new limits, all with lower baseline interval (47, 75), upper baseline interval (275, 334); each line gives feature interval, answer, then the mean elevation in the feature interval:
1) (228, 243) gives -0.188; 95.2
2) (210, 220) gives -0.196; 95.8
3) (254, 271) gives 0.101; 73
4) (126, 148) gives -0.140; 90.9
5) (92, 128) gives -0.084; 86.3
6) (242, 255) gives 0.242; 64.1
